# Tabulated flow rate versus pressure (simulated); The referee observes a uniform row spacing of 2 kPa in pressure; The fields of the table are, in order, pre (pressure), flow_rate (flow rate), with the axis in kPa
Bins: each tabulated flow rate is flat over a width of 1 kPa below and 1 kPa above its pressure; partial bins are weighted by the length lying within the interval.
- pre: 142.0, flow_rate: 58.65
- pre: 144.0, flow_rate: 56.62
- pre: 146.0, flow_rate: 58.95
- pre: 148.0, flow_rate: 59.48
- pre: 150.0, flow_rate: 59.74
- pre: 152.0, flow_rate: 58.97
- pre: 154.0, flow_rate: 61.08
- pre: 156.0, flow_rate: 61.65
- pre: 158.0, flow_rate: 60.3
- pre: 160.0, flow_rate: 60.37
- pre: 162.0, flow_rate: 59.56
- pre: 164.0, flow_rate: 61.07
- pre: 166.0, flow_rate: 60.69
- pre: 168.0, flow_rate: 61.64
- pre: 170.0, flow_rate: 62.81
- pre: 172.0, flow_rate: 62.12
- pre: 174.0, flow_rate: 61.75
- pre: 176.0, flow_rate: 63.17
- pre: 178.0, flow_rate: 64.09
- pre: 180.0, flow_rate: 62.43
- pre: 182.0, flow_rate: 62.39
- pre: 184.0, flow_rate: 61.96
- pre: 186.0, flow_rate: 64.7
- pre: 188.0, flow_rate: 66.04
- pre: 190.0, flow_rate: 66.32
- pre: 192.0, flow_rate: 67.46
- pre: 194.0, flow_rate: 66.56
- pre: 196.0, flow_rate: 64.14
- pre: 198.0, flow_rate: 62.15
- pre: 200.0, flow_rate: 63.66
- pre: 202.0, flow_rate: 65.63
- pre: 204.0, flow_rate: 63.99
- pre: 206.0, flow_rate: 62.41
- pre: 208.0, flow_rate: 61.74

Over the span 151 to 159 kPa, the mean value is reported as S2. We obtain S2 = 60.5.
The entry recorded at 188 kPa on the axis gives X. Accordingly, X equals 66.04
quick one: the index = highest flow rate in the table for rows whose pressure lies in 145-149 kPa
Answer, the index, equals 59.48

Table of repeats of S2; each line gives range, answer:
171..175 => 61.9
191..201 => 64.8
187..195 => 66.6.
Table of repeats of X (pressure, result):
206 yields 62.41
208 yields 61.74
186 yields 64.7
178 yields 64.09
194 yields 66.56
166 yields 60.69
